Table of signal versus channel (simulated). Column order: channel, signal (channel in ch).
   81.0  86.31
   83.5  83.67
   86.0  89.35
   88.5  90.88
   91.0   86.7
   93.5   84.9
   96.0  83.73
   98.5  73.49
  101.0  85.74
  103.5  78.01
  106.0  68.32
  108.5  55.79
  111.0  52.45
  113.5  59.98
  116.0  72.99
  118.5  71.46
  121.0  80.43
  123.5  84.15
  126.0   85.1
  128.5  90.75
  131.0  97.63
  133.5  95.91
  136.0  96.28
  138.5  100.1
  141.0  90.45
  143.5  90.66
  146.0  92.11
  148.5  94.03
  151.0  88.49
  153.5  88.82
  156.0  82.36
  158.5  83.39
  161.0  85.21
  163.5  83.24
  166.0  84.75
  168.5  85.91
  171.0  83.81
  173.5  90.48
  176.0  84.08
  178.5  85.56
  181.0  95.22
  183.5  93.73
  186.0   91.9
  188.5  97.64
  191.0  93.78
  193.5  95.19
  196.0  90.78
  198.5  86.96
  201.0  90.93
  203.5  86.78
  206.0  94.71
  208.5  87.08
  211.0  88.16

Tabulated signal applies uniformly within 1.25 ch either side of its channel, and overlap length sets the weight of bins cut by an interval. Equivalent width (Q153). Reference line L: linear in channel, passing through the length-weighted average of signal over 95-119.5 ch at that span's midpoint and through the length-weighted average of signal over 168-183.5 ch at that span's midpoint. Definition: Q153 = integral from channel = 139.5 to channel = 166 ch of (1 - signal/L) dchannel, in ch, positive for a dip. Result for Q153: -1.9 ch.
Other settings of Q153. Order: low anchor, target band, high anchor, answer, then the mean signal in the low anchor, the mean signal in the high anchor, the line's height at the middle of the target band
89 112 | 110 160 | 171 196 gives -1.8 ch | 75.1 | 91.5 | 81.9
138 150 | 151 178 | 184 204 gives 2.1 ch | 93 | 92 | 92.6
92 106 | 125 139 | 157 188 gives -1.8 ch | 80.1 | 87.5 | 83.4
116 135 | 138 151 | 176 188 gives -0.7 ch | 85.7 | 91.2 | 87.6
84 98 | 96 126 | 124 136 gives 5.7 ch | 86.2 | 92.2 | 89.3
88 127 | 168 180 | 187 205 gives 0.2 ch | 75.5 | 91.8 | 87.7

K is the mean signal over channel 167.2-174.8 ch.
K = 86.7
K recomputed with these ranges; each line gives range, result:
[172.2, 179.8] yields 86.7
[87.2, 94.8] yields 87.5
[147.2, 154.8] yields 90.4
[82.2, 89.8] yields 87.9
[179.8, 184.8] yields 94.4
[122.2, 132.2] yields 89.3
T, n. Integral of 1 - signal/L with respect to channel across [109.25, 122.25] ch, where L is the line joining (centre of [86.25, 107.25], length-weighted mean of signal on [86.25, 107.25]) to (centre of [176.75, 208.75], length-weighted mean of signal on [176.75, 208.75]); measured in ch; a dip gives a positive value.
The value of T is 2.6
